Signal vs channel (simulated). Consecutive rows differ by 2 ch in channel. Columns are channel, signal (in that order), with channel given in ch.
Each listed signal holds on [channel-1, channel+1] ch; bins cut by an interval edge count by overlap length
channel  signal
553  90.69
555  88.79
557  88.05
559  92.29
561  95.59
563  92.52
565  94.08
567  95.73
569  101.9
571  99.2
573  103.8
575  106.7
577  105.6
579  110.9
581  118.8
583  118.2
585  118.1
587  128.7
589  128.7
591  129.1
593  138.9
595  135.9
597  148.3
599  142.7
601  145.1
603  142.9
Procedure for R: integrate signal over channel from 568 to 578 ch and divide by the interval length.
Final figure 103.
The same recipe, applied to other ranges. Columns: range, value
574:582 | 110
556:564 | 92.1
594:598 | 142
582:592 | 125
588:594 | 132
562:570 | 96.1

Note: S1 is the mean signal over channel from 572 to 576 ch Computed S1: 105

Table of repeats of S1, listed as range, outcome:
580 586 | 118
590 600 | 139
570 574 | 102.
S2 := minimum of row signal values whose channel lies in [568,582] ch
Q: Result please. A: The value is 99.2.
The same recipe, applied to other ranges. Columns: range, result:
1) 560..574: 92.52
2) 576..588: 105.6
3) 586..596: 128.7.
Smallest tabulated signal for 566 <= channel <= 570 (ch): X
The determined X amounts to 95.73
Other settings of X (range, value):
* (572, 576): 103.8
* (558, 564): 92.29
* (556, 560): 88.05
